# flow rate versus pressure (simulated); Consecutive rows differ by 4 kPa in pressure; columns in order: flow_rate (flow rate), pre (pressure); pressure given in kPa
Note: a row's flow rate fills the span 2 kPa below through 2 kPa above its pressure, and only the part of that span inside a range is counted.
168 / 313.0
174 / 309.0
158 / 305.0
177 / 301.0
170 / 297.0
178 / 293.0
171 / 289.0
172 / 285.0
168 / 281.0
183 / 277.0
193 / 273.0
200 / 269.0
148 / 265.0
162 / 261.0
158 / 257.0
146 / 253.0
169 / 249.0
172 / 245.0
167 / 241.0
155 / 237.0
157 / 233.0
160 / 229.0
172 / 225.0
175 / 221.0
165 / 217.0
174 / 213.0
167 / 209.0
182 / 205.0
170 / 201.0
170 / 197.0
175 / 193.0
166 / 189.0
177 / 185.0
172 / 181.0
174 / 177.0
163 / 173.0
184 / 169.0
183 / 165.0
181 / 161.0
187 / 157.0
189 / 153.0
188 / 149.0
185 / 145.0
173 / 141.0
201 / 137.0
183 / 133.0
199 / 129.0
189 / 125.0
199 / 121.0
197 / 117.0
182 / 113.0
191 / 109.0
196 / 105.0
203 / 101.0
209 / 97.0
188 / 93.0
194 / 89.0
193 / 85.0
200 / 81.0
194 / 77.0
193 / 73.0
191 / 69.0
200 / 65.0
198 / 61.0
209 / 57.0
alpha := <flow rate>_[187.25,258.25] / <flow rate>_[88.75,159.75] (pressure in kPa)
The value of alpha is 0.87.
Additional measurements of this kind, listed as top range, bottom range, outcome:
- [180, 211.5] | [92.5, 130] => 0.88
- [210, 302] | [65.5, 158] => 0.88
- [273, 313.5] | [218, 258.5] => 1.06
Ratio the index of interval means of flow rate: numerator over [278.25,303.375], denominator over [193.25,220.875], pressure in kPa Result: 1.01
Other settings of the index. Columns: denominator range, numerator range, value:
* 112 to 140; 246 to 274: 0.87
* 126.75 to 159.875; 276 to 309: 0.91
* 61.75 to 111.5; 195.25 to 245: 0.86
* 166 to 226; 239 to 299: 0.99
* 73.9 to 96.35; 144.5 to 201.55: 0.91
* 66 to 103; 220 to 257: 0.83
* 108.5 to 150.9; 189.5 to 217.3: 0.91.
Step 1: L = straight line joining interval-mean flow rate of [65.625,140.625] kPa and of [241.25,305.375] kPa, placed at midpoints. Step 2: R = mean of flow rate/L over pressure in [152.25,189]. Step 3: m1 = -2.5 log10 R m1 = 0.04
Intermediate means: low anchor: 194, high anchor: 171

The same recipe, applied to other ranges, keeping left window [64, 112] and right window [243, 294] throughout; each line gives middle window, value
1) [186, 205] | 0.05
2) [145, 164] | 0.00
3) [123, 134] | -0.01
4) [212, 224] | 0.04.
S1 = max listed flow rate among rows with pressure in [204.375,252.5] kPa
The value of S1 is 182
